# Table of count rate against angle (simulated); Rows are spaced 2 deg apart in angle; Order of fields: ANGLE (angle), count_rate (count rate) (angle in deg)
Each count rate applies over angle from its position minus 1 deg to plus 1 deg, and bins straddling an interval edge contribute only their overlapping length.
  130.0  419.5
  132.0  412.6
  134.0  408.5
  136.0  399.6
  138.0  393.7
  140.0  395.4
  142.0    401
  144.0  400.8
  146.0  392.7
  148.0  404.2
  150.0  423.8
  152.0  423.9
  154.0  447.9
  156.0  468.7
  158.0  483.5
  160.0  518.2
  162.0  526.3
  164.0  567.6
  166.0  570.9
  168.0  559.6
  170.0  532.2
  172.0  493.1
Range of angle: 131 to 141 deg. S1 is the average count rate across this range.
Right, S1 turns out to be 402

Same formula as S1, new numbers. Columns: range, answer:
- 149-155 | 432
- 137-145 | 398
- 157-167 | 533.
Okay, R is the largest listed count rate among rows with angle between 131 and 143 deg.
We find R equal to 412.6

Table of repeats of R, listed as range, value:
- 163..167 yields 570.9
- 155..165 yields 567.6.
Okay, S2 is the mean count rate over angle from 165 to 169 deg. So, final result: 565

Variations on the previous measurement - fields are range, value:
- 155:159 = 476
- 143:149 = 399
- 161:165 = 547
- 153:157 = 458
